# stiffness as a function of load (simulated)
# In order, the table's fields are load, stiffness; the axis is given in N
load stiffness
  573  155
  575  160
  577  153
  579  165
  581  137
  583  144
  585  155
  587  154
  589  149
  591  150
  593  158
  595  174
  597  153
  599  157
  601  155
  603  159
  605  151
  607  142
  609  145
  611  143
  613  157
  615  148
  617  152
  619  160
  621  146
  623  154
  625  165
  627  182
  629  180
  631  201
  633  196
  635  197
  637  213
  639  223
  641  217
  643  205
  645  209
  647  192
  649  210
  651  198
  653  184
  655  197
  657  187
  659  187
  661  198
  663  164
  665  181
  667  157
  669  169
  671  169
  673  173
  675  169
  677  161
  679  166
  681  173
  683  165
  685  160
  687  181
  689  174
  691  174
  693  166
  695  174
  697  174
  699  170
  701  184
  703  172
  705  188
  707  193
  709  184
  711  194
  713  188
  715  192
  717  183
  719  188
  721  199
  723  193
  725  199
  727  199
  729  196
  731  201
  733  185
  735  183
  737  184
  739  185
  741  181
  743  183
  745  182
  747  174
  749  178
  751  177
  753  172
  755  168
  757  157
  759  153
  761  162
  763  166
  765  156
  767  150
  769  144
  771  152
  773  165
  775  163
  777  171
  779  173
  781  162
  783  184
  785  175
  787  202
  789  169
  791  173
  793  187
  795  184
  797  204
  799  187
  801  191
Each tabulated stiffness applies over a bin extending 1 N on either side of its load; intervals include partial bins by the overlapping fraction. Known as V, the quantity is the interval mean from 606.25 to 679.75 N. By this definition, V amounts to 178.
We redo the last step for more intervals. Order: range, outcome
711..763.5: 182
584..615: 153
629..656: 202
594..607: 157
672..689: 169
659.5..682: 171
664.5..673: 169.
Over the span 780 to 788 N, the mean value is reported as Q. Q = 181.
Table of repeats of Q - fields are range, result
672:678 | 168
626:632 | 188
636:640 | 218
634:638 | 205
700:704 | 178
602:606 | 155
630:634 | 198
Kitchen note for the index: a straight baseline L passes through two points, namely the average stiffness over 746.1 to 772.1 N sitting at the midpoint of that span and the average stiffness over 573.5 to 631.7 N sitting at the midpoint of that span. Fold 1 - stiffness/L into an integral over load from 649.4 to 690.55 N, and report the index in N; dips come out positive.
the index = -4.4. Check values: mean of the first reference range 157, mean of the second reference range 162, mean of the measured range 176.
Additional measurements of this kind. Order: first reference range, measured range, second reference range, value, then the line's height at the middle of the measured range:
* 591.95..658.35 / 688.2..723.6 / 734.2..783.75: -2.3 N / 172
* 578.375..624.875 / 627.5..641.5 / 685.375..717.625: -3.5 N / 162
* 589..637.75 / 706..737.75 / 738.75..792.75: -4.5 N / 168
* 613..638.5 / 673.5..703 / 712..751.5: 1.9 N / 182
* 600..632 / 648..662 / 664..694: -2.5 N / 165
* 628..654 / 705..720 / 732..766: -0.5 N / 183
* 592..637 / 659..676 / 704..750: 0.2 N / 175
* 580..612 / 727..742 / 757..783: -2.8 N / 159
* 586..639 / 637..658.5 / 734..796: -4.7 N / 166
